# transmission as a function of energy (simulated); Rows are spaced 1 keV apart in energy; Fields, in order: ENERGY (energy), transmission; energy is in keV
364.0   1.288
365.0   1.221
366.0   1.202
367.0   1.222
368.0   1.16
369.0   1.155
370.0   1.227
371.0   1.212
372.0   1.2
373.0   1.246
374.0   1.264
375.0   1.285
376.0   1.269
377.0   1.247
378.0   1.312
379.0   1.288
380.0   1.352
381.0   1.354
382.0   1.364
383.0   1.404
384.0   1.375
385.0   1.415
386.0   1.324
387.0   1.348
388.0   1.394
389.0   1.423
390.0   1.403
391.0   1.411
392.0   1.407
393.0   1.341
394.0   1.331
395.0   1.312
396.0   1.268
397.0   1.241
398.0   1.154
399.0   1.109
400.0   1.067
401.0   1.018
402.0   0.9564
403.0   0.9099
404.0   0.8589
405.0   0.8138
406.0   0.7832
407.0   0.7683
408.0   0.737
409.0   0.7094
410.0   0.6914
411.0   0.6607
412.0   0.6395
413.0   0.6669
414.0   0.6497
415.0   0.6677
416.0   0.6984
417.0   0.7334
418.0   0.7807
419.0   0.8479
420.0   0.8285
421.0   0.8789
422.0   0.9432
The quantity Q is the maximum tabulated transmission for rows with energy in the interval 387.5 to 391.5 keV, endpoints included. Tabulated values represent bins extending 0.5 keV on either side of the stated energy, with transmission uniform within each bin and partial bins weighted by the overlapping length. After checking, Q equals 1.423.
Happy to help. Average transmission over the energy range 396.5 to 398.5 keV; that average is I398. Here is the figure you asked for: 1.2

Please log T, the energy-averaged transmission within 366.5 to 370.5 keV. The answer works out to 1.19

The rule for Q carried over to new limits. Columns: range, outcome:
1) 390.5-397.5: 1.411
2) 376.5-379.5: 1.312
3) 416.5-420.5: 0.8479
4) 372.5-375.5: 1.285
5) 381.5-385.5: 1.415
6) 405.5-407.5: 0.7832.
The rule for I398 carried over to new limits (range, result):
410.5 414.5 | 0.654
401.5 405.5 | 0.885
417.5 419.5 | 0.814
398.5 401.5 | 1.06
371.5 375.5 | 1.25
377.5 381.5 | 1.33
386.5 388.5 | 1.37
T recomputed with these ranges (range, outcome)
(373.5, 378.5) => 1.28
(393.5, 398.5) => 1.26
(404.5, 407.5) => 0.788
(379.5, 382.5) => 1.36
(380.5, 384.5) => 1.37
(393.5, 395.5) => 1.32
